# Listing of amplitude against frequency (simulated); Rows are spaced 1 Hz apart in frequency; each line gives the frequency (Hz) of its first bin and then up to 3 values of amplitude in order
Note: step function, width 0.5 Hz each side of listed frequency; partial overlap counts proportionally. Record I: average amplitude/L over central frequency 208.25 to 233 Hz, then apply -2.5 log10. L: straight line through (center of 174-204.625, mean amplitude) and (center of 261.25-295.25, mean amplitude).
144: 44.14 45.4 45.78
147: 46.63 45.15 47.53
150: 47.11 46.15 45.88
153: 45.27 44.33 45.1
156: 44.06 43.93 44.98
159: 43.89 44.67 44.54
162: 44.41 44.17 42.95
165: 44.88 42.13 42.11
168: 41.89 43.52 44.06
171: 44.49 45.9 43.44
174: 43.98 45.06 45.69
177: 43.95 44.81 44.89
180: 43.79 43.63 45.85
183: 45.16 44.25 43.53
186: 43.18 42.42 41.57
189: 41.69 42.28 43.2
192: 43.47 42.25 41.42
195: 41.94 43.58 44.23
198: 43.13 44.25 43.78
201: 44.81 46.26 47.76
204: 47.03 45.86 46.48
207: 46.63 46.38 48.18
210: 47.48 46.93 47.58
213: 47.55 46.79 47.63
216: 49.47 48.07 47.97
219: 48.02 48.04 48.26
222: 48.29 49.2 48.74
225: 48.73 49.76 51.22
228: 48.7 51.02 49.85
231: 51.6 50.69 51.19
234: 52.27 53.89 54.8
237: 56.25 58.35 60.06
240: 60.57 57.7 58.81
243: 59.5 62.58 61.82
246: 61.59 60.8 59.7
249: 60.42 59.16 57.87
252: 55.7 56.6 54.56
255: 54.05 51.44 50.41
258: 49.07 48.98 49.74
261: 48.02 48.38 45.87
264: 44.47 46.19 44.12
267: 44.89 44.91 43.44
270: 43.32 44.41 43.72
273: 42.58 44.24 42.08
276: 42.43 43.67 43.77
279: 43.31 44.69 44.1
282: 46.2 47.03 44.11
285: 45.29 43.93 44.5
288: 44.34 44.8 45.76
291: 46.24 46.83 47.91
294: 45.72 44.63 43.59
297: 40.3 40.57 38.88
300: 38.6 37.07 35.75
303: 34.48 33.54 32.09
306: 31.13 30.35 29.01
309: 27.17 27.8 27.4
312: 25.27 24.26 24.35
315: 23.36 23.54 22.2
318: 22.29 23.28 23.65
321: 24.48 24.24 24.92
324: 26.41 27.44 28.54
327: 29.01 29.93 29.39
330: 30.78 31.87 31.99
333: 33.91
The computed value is -0.11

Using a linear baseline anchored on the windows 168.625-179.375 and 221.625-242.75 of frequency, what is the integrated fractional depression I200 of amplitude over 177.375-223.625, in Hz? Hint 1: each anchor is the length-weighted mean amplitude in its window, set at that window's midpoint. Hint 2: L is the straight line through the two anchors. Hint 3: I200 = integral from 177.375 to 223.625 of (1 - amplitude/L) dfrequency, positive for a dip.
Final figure 2.86 Hz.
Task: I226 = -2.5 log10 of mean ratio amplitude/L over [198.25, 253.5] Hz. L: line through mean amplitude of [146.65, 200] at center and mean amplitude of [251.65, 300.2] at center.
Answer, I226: -0.15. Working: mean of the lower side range 44.1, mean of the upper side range 45.8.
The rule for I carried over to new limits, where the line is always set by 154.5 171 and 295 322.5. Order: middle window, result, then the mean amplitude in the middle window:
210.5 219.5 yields -0.22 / 47.8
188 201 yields -0.05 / 43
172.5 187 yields -0.05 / 44.3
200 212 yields -0.17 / 46.6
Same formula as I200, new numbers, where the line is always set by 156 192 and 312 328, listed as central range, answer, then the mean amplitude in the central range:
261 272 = -4.5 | 45.1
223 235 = -4.5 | 50.4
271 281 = -4.2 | 43.5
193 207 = -1.4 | 44.6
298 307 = -2.6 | 35.2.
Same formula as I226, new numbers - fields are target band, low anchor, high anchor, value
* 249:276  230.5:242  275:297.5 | 0.030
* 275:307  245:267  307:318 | -0.174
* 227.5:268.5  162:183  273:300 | -0.212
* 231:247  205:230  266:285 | -0.223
